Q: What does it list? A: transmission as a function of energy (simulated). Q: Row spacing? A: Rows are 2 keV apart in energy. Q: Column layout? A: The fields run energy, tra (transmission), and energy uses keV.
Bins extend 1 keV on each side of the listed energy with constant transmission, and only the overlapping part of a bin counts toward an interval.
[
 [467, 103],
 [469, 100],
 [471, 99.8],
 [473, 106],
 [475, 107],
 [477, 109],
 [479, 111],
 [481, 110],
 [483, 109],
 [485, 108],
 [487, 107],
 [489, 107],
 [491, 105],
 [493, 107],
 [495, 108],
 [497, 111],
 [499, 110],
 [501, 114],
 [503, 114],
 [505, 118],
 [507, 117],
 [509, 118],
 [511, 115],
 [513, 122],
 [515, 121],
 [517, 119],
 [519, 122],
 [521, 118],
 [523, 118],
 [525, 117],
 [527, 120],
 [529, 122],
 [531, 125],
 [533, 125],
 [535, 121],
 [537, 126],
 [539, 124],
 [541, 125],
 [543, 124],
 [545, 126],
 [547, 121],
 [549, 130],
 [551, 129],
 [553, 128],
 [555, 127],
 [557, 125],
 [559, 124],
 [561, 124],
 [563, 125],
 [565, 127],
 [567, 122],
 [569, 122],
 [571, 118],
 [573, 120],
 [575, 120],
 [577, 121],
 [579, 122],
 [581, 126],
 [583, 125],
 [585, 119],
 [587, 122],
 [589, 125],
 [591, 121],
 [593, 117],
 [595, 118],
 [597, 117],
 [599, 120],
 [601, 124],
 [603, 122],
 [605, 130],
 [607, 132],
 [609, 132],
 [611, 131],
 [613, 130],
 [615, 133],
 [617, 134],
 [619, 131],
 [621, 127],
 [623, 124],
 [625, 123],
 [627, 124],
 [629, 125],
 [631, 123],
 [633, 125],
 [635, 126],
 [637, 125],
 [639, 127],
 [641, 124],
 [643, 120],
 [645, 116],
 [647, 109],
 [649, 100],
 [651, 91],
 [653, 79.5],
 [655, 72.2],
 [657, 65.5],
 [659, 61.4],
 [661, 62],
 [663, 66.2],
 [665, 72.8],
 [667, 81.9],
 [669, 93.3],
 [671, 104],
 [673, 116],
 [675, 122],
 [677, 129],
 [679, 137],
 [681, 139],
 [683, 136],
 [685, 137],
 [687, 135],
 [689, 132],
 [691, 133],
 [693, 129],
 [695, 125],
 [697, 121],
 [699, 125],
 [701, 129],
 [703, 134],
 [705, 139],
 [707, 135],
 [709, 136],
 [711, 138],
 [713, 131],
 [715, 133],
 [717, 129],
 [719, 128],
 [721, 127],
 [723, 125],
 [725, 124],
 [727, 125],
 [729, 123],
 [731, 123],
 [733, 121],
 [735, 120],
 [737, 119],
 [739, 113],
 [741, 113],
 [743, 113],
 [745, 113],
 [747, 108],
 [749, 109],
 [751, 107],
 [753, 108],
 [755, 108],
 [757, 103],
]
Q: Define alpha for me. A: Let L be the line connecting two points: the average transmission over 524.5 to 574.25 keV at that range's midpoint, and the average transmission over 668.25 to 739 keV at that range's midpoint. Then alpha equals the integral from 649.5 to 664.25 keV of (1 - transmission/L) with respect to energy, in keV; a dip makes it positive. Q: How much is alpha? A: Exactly 6.3 keV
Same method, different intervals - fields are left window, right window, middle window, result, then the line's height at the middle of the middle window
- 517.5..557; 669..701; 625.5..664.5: 7.39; 126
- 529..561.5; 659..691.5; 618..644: -2.14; 115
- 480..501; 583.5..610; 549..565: -1.19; 118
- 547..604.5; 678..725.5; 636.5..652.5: 1.89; 128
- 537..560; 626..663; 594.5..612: -1.94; 113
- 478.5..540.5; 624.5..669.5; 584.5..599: -1.81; 107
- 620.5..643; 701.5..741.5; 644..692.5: 8.33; 126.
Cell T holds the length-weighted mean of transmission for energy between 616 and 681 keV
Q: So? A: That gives 108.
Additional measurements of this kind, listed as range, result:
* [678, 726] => 132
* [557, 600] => 122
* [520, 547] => 122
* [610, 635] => 127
